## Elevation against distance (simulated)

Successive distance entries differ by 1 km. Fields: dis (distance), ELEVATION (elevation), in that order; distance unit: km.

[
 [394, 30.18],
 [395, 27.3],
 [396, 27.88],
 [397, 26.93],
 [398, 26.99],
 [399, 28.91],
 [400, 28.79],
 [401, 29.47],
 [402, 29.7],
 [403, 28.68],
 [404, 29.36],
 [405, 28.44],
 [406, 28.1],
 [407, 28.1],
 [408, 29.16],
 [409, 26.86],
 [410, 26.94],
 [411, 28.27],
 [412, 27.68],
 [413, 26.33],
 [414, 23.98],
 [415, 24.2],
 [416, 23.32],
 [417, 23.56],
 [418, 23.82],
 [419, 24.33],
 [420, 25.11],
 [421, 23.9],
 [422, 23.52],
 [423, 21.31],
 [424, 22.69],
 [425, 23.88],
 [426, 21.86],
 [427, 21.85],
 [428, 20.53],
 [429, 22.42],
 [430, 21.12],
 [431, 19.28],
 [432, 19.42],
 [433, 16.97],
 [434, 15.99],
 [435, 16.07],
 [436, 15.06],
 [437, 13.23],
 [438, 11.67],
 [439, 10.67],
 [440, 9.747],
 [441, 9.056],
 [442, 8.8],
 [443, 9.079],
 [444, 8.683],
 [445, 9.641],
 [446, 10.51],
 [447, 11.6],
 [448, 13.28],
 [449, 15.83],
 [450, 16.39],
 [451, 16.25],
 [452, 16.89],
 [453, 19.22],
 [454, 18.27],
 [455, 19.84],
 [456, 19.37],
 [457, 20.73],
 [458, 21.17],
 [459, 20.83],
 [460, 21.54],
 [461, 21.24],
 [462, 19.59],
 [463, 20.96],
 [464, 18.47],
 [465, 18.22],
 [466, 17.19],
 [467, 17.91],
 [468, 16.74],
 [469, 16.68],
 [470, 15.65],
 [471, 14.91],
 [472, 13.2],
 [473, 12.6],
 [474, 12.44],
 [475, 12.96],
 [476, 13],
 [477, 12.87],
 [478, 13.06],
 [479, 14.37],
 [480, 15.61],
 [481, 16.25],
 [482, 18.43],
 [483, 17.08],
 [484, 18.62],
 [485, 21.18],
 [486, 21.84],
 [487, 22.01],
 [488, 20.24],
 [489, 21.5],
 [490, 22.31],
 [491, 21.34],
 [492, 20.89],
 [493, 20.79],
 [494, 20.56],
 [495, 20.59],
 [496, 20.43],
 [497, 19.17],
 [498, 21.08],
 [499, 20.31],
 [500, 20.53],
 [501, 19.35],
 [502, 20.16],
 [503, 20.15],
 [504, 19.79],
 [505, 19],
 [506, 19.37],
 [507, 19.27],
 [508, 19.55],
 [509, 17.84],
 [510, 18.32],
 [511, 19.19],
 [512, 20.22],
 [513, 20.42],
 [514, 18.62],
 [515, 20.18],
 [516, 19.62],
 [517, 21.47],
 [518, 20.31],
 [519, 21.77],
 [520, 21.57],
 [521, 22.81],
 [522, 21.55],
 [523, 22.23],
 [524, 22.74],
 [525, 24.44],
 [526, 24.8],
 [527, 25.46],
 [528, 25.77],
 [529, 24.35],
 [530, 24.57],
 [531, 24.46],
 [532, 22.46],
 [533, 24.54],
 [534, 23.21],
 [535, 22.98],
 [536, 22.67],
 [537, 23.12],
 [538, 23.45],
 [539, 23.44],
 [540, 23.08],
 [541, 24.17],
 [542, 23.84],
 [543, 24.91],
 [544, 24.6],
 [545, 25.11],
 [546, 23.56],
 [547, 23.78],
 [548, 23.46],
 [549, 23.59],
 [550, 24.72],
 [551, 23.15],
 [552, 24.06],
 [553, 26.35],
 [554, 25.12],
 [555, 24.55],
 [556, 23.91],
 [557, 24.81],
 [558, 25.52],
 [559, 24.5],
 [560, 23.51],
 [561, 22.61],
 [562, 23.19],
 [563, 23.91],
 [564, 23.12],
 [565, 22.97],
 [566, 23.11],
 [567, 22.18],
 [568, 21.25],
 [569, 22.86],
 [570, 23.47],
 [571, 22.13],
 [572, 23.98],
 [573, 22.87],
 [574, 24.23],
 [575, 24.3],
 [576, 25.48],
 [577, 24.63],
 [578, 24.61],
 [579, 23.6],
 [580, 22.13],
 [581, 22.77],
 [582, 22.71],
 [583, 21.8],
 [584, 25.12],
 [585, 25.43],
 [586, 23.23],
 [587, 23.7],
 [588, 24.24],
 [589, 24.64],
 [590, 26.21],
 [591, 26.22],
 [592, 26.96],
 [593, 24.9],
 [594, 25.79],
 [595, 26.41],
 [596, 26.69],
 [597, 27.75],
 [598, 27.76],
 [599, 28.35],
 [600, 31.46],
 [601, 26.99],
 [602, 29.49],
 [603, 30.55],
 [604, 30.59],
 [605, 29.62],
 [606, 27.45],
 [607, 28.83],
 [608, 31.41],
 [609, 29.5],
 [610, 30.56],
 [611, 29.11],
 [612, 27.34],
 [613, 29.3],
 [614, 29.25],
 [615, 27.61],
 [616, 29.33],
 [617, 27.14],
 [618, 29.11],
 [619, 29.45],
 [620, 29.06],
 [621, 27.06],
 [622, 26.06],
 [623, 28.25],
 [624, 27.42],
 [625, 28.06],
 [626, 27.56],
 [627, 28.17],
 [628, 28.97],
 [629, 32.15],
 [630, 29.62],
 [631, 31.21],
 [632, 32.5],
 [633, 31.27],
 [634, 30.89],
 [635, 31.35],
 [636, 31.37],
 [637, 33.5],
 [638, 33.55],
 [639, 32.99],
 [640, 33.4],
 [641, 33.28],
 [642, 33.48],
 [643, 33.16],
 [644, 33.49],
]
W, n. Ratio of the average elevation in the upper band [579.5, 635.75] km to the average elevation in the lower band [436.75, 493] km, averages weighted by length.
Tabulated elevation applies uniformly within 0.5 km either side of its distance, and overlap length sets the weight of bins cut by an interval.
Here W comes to 1.70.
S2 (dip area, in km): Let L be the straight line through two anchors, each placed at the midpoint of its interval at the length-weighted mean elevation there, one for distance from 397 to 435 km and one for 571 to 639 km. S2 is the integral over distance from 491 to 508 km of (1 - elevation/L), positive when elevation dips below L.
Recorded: 3.82 km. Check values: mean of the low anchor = 24.6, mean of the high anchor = 27.6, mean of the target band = 20.1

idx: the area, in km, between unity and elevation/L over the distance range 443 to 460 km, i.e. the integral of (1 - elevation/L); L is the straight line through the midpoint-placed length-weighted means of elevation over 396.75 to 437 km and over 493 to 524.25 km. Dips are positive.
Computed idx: 4.9 km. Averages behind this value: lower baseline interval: 24.2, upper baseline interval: 20.3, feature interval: 16.1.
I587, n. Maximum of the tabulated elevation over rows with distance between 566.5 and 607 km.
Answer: 31.46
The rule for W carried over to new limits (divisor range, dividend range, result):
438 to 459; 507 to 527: 1.46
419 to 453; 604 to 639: 1.78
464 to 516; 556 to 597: 1.31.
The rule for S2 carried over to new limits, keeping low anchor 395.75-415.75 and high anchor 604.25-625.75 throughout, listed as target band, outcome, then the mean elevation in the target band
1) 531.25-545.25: 2.3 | 23.7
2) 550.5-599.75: 7.0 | 24.4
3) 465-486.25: 9.2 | 15.8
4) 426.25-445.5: 9.0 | 14.8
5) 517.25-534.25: 2.9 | 23.3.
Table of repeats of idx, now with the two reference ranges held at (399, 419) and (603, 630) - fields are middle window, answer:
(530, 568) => 5.99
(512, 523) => 2.80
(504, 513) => 2.81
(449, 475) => 9.26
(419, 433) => 2.70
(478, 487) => 3.19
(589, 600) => 0.70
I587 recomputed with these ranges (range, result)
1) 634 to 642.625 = 33.55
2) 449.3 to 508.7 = 22.31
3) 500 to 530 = 25.77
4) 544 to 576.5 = 26.35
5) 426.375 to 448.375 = 22.42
